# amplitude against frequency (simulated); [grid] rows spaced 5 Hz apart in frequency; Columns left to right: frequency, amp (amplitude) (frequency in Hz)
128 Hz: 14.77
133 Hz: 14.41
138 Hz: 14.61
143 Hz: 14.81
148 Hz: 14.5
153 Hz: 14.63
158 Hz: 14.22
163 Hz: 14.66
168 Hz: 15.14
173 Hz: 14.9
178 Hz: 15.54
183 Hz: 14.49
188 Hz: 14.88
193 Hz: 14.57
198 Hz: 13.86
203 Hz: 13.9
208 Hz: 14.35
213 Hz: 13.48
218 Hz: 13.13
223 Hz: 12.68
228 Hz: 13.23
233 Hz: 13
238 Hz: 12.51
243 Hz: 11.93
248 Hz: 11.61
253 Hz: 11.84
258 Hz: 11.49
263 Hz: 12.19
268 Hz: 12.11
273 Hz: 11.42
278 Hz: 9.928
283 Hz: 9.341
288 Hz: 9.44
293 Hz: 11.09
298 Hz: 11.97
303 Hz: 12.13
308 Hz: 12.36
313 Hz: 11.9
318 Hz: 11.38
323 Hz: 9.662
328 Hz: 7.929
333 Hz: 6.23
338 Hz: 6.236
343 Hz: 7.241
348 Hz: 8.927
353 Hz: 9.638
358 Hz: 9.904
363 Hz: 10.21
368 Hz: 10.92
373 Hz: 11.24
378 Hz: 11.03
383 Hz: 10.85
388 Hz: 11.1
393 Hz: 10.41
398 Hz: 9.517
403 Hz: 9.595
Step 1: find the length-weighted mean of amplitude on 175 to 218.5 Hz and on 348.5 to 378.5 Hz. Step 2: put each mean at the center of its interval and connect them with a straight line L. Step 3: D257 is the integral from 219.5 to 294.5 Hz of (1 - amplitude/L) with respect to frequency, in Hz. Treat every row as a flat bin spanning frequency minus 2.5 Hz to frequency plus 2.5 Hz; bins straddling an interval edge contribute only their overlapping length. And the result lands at 7.5 Hz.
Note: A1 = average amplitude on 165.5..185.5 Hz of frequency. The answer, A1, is 15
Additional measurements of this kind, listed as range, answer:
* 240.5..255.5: 11.8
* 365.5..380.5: 11.1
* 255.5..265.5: 11.8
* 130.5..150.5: 14.6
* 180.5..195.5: 14.6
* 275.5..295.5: 9.95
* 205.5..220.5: 13.7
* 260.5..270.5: 12.2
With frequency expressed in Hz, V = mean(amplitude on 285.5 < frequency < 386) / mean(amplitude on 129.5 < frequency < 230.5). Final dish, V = 0.70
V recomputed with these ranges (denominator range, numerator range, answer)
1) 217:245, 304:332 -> 0.82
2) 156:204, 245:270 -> 0.81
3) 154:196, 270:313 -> 0.75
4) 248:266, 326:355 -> 0.65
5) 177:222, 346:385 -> 0.73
